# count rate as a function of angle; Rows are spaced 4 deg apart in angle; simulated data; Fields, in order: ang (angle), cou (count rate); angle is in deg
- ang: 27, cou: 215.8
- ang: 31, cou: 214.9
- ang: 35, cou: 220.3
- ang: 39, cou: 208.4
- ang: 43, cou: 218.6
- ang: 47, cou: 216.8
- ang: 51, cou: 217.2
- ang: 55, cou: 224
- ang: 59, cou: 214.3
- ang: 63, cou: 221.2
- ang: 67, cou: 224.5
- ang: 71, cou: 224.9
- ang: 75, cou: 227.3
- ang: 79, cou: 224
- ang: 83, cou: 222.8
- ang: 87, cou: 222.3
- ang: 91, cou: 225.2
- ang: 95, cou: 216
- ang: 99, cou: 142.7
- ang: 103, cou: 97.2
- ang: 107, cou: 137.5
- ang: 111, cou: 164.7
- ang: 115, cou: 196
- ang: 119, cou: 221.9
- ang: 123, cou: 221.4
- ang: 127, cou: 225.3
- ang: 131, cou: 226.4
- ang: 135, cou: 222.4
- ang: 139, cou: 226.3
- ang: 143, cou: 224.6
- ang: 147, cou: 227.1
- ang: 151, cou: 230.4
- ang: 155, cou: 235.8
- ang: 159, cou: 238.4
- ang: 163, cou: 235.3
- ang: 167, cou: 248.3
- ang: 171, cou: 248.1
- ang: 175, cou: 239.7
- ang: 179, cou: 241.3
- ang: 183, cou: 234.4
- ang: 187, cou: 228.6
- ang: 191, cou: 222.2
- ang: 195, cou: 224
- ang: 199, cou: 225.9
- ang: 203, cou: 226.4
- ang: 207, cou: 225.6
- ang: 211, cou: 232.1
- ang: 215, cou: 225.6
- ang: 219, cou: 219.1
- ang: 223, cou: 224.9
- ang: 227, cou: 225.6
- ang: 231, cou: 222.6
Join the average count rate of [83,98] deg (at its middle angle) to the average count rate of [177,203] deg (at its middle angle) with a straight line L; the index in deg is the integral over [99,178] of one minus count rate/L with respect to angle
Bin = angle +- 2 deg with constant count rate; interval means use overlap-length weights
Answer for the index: 3.6 deg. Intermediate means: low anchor 216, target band 213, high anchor 229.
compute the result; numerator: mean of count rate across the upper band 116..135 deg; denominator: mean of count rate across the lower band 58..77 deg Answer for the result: 1.0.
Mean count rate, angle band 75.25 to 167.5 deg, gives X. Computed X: 210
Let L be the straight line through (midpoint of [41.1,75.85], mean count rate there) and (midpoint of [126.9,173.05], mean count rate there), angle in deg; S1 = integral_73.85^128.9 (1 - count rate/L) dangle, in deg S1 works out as 7.5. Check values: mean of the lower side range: 221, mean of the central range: 195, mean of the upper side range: 233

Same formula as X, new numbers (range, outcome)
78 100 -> 211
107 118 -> 176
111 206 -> 228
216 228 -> 223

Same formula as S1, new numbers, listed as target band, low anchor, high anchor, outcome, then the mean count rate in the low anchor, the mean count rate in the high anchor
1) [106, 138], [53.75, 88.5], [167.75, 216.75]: 3.1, 223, 232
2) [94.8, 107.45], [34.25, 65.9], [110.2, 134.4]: 4.4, 218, 212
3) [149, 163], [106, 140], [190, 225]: -1.4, 206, 225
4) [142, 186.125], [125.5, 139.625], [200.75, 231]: -2.3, 225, 225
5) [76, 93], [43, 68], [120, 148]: -0.2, 219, 225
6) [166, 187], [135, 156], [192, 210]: -1.3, 228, 226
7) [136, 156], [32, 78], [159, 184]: 0.7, 220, 241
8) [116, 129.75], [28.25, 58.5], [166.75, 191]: 0.5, 217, 238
